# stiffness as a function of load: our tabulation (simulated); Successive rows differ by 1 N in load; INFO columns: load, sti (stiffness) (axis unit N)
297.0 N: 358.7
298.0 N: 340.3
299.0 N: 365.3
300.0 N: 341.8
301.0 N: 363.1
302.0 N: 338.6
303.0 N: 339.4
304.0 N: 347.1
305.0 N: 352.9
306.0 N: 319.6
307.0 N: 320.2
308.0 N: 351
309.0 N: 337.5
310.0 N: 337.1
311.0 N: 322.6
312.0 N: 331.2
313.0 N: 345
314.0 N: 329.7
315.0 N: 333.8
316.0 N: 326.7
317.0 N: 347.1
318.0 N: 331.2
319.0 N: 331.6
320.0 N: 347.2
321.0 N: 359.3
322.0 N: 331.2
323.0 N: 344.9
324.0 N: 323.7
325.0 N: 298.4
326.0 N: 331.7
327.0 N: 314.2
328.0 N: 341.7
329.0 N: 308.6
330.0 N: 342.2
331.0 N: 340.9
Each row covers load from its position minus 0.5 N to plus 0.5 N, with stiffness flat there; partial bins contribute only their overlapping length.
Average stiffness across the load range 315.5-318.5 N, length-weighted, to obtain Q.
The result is 335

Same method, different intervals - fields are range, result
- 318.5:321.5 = 346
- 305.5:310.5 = 333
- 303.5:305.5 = 350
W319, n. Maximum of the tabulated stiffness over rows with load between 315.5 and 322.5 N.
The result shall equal 359.3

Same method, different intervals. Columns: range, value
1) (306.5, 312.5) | 351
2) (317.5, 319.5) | 331.6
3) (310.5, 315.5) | 345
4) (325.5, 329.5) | 341.7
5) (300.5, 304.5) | 363.1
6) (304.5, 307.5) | 352.9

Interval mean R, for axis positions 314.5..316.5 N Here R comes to 330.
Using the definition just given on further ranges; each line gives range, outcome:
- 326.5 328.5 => 328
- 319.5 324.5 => 341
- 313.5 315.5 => 332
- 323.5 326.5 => 318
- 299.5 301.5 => 352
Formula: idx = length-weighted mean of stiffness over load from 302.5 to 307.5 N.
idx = 336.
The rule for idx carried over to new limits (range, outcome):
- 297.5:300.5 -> 349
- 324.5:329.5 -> 319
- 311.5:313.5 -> 338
